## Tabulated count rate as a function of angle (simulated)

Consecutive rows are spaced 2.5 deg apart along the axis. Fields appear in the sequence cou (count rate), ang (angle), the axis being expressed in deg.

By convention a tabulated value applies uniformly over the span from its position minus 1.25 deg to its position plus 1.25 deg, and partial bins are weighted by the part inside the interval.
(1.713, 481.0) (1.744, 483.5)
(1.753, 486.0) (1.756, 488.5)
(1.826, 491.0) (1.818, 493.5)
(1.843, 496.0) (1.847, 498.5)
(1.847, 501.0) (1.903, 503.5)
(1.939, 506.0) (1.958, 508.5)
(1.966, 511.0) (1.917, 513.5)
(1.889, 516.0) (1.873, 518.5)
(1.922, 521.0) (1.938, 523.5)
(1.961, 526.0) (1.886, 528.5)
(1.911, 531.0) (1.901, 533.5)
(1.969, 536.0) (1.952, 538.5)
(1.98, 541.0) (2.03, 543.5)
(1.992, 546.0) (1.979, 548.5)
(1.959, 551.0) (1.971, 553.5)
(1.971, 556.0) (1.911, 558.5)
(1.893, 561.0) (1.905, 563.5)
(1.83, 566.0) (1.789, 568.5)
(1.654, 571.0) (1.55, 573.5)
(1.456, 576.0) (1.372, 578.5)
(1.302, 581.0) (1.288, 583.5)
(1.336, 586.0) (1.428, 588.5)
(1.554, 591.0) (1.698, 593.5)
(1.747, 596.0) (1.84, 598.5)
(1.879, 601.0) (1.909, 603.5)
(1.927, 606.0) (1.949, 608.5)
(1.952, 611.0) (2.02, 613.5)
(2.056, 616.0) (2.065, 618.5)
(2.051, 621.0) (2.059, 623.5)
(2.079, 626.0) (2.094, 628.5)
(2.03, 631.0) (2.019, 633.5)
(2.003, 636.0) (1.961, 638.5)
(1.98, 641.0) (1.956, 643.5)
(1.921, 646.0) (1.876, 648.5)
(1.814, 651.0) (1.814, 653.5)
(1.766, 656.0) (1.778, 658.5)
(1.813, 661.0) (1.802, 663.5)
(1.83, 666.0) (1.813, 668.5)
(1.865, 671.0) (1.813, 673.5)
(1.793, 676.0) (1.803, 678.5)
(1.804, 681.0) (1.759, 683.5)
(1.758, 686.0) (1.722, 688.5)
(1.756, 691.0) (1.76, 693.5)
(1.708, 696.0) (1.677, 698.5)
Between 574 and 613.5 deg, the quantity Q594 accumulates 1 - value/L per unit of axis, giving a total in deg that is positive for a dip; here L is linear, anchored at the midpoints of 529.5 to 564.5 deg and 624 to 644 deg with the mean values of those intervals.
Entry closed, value 6.7 deg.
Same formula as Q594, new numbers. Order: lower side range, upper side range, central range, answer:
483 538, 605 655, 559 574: 1.1 deg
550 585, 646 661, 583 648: -4.3 deg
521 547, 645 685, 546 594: 5.8 deg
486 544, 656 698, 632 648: -1.4 deg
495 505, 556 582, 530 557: -3.3 deg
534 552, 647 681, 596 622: -0.9 deg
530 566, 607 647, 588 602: 2.0 deg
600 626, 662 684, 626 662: -0.4 deg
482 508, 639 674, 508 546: -2.2 deg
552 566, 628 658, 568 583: 3.3 deg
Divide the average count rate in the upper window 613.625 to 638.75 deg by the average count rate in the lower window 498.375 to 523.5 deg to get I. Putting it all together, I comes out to 1.07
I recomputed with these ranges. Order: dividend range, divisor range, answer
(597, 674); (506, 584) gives 1.05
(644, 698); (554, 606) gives 1.07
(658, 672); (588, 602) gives 1.07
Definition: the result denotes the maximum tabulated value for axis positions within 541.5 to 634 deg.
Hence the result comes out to 2.094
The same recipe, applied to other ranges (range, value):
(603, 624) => 2.065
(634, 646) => 2.003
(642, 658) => 1.956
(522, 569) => 2.03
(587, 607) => 1.927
